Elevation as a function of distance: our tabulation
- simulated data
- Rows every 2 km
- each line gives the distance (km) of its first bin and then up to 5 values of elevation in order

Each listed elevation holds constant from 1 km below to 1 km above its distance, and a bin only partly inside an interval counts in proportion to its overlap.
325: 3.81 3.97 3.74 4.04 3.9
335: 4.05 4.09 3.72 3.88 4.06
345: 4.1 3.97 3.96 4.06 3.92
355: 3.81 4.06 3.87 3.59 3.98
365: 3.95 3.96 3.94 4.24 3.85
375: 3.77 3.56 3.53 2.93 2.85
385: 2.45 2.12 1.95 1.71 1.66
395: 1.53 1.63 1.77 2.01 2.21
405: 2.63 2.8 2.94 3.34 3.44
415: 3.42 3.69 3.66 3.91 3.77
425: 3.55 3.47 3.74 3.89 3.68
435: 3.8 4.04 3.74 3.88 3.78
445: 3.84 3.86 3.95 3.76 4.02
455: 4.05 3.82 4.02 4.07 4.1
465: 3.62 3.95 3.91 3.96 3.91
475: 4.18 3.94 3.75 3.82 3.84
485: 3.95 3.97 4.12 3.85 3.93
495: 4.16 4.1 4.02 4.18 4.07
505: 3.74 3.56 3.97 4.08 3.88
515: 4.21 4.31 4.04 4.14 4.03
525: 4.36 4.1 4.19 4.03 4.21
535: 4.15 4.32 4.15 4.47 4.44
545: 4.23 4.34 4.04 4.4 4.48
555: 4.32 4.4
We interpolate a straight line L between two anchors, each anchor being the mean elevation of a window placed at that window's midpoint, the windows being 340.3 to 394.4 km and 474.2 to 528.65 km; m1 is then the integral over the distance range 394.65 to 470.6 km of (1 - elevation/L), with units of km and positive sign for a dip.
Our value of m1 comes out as 5.4 km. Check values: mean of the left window 3.45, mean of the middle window 3.48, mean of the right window 4.01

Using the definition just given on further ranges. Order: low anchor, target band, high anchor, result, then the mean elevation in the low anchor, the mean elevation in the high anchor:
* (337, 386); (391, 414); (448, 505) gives 9.0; 3.76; 3.96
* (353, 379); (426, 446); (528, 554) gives 1.2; 3.87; 4.27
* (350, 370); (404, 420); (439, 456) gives 2.7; 3.91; 3.88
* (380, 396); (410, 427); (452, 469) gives -4.0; 2.15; 3.95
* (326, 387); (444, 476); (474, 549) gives 0.3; 3.77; 4.08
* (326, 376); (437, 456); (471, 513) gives 0.3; 3.94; 3.96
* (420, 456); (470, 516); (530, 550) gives 0.9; 3.82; 4.24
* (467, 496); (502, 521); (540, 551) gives 0.6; 3.95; 4.31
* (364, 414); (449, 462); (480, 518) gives -1.6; 2.83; 3.99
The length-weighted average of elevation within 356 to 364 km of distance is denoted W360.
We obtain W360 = 3.88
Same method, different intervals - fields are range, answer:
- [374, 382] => 3.45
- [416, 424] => 3.76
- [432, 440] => 3.82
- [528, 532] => 4.11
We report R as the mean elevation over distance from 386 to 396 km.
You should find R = 1.79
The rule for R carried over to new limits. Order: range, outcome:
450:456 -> 3.94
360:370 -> 3.88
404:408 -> 2.71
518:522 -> 4.09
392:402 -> 1.72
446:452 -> 3.86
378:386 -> 2.94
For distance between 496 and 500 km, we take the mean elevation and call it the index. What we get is 4.06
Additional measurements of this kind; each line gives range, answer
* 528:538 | 4.18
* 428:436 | 3.78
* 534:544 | 4.31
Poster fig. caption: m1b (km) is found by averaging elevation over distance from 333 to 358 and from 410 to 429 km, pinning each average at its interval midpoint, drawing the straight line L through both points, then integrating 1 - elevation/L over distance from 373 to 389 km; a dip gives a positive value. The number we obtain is 3.3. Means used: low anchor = 3.97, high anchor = 3.59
